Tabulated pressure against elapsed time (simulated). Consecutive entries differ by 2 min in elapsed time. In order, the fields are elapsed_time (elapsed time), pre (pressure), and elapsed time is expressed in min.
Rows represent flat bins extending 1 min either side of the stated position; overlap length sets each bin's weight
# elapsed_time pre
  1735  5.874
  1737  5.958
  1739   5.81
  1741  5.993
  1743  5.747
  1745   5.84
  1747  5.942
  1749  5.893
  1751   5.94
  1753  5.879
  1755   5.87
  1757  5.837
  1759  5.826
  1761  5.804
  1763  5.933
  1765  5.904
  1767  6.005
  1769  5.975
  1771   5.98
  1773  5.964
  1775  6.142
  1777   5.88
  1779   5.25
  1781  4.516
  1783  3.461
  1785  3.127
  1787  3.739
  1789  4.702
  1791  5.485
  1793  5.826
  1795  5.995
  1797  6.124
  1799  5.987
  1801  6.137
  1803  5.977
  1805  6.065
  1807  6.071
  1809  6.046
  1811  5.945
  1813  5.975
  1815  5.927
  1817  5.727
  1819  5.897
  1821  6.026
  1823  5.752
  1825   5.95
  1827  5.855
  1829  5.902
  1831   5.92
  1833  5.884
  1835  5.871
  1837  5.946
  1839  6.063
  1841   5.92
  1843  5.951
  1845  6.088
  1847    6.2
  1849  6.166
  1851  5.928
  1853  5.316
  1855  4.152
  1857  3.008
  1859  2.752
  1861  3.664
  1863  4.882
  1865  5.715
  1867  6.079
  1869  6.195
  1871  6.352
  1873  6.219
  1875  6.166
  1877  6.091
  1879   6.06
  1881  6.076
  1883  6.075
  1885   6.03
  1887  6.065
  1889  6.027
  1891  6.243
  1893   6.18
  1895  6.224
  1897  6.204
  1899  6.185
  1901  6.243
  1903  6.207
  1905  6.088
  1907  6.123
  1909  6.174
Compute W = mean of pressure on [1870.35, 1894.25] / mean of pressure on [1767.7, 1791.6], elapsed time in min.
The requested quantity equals 1.2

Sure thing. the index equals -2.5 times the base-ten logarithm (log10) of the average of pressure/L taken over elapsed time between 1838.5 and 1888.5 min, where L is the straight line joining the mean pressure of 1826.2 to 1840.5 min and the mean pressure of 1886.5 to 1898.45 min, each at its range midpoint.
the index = 0.09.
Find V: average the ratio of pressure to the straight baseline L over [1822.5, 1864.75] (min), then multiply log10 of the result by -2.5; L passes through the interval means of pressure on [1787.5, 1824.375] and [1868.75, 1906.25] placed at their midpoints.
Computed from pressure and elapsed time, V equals 0.11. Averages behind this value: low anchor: 5.84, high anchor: 6.15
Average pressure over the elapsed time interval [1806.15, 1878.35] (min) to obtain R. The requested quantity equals 5.66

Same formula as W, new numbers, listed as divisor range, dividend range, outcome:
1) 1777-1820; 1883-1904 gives 1.13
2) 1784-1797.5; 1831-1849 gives 1.21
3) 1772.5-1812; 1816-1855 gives 1.08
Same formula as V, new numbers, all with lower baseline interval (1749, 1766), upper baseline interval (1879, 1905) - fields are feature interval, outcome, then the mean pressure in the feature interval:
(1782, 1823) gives 0.08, 5.52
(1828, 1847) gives 0.01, 5.96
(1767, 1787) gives 0.16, 5.12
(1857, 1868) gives 0.33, 4.47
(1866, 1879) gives -0.01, 6.17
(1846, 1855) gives 0.06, 5.71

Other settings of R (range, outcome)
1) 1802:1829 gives 5.94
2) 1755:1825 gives 5.63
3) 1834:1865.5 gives 5.22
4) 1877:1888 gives 6.06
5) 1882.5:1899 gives 6.14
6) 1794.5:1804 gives 6.05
